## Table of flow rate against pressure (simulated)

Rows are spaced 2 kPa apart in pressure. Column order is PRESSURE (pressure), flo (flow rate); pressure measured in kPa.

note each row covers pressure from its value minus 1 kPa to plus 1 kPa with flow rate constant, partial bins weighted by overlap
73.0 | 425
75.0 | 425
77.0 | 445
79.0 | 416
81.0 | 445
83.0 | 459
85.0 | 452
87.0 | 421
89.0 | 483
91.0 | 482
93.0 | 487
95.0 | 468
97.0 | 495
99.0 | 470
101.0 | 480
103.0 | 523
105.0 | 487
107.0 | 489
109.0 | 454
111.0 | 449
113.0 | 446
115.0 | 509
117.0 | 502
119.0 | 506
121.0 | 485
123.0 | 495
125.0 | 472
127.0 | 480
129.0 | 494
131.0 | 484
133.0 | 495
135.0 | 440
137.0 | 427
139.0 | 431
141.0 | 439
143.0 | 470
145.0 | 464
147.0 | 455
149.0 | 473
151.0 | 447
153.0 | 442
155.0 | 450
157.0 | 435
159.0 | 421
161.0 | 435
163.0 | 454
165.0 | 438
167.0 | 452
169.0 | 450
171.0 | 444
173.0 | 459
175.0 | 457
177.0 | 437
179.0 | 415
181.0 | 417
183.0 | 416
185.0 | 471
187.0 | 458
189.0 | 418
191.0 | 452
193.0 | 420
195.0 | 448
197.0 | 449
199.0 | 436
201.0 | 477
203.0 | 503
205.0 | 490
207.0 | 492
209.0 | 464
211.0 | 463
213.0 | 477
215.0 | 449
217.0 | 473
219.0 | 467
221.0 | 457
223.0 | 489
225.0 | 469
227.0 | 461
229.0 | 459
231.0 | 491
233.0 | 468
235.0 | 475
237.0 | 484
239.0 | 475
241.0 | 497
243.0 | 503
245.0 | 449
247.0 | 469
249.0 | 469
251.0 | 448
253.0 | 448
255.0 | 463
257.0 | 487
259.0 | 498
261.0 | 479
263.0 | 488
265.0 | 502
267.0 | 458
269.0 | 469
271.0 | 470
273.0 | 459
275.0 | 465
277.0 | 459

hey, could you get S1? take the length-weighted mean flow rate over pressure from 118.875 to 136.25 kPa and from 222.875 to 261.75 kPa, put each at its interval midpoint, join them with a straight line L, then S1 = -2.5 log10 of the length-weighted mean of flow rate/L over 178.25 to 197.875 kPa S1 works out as 0.10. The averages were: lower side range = 481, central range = 437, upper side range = 474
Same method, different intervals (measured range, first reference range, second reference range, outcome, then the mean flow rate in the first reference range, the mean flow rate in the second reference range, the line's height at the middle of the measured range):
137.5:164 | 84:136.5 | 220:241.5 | 0.07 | 478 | 474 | 477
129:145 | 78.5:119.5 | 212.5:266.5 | 0.03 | 473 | 474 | 473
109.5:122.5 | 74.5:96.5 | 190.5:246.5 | -0.06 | 455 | 469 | 458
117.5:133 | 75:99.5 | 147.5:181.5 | -0.09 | 459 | 443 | 451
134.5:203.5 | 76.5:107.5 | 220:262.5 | 0.06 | 469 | 473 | 471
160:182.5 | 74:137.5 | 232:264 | 0.08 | 471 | 475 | 473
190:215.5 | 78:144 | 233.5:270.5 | 0.02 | 471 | 475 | 474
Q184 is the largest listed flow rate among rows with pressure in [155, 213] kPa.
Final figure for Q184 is 503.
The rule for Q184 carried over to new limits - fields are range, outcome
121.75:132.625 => 495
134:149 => 473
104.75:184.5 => 509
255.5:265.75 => 502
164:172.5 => 452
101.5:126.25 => 523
